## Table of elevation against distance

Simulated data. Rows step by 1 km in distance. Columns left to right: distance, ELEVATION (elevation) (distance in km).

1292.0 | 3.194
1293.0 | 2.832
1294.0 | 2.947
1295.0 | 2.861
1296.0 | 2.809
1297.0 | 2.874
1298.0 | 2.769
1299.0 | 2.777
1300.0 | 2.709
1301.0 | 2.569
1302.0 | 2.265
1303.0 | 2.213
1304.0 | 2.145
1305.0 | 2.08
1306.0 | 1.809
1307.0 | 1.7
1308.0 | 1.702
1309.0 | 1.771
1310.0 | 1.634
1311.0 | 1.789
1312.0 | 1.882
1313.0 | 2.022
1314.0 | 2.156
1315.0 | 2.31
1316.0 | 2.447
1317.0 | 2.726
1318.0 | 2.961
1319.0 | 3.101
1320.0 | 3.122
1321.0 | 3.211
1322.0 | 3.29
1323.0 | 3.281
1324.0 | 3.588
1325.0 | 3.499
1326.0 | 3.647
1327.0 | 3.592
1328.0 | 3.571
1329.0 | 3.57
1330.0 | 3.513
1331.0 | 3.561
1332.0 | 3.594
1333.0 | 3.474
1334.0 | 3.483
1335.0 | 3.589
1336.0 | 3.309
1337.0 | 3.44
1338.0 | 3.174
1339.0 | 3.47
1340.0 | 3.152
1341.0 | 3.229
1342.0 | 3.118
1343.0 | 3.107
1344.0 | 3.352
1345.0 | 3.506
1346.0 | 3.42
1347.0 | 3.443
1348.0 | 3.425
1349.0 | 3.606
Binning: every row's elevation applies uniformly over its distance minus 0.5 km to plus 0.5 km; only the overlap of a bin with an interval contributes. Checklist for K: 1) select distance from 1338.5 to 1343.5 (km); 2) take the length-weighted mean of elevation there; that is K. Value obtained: 3.22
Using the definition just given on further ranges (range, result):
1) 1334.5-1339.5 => 3.4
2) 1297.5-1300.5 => 2.75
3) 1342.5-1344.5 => 3.23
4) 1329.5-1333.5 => 3.54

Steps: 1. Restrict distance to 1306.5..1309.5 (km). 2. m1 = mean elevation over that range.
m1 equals 1.72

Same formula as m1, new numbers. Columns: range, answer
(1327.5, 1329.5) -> 3.57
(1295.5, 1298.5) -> 2.82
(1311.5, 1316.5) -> 2.16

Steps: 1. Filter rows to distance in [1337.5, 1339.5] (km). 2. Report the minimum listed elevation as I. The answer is 3.174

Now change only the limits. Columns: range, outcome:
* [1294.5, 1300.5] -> 2.709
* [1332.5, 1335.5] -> 3.474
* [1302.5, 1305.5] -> 2.08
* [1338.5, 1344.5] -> 3.107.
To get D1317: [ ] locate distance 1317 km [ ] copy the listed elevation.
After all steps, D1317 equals 2.726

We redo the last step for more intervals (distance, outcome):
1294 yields 2.947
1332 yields 3.594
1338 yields 3.174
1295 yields 2.861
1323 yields 3.281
